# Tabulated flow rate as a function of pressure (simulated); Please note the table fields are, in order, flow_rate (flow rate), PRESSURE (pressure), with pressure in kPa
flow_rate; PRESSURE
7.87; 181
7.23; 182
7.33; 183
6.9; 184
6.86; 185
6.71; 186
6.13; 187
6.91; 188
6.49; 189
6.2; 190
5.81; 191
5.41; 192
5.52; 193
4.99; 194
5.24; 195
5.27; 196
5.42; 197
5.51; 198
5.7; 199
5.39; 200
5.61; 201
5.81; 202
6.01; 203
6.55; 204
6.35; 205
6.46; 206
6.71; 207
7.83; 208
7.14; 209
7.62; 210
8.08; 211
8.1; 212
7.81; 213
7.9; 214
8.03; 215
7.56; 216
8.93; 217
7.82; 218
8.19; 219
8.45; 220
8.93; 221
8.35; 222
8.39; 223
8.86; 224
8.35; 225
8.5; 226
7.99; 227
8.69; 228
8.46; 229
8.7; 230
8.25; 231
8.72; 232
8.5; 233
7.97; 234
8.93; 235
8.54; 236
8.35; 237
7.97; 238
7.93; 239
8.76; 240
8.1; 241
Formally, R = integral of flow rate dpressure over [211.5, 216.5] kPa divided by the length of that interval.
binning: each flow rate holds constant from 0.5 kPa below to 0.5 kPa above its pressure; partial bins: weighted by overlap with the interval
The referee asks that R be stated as 7.88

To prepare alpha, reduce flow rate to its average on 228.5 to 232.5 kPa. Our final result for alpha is 8.53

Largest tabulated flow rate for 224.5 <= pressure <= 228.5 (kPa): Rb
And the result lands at 8.69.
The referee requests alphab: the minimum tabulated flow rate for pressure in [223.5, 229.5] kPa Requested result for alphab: 7.99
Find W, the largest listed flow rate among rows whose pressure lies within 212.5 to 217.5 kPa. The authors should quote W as 8.93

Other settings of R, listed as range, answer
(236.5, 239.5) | 8.08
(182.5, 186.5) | 6.95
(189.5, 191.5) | 6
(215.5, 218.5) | 8.1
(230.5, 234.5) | 8.36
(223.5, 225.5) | 8.61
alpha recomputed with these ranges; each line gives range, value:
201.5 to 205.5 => 6.18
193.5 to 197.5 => 5.23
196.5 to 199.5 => 5.54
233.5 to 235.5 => 8.45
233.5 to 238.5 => 8.35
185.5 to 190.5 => 6.49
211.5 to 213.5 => 7.96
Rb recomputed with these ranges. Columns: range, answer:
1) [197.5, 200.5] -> 5.7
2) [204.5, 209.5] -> 7.83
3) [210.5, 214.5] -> 8.1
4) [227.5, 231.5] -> 8.7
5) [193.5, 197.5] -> 5.42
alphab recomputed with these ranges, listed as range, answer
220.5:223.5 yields 8.35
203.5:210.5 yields 6.35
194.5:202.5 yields 5.24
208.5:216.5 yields 7.14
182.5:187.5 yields 6.13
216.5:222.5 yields 7.82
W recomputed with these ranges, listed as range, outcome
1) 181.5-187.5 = 7.33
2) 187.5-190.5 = 6.91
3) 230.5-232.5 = 8.72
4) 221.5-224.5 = 8.86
